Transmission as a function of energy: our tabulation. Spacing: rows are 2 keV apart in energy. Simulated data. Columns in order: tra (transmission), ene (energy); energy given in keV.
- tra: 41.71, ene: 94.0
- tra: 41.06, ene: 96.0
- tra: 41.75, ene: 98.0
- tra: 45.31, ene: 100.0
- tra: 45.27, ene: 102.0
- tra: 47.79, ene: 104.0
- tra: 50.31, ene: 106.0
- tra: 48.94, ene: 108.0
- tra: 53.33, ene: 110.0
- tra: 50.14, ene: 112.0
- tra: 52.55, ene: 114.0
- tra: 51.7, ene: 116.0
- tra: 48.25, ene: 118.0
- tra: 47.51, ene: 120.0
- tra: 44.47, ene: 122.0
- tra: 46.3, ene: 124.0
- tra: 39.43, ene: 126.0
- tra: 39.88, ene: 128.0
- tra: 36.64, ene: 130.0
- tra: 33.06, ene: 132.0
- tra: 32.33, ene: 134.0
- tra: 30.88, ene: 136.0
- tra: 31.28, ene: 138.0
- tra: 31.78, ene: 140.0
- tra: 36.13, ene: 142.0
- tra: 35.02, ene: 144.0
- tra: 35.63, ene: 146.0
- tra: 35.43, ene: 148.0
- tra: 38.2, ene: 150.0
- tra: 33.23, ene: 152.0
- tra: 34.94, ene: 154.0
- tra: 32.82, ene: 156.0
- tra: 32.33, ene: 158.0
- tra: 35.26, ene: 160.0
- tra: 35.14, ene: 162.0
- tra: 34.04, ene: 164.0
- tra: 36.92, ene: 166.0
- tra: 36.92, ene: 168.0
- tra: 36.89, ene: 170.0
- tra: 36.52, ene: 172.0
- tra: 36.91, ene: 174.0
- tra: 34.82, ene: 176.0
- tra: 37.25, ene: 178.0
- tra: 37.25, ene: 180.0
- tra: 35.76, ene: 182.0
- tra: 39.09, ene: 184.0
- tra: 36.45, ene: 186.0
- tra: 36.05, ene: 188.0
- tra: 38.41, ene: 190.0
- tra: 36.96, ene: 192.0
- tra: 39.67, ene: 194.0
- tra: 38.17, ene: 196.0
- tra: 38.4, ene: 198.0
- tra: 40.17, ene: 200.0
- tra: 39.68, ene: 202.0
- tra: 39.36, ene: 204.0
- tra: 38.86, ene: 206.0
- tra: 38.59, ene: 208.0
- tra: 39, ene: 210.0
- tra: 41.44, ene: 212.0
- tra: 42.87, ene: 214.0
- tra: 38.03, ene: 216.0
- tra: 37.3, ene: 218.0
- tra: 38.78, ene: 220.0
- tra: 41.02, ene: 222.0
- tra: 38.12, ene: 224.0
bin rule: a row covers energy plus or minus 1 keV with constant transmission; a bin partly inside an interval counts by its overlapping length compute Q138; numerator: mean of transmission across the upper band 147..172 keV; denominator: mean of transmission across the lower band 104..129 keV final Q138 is 0.74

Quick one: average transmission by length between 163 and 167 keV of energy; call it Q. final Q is 35.5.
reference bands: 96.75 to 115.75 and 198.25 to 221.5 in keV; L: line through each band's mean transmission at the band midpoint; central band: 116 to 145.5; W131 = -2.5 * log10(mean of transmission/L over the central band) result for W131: 0.20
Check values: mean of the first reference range 48.4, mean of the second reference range 39.5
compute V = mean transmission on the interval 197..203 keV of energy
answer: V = 39.4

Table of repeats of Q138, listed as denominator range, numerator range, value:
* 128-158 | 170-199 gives 1.09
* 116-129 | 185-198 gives 0.84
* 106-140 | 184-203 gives 0.89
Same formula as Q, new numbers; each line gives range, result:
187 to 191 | 37.2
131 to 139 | 31.9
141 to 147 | 35.6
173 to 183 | 36.4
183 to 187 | 37.8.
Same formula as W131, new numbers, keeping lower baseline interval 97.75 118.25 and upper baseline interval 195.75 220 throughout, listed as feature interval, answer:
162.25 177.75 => 0.188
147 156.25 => 0.264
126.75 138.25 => 0.333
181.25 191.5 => 0.117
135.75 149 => 0.322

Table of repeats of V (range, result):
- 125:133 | 37.3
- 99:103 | 45.3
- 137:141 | 31.5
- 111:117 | 51.5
